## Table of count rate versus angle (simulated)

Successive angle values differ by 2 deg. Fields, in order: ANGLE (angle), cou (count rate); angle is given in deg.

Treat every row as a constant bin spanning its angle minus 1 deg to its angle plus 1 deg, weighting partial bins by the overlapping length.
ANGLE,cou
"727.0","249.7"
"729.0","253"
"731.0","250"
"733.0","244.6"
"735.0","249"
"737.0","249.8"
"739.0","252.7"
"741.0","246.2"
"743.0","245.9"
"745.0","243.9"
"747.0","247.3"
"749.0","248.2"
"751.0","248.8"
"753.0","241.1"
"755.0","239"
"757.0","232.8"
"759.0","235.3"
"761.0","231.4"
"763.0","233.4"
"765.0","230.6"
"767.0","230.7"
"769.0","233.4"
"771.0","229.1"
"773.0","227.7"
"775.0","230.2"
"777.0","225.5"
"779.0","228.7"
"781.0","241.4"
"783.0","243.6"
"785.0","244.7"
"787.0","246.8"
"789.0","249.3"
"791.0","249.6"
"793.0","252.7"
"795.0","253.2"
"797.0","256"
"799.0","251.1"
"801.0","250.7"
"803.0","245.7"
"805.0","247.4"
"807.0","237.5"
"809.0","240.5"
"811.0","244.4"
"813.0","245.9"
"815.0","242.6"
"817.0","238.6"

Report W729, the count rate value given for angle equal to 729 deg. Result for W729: 253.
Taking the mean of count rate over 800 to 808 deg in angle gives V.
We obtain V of 245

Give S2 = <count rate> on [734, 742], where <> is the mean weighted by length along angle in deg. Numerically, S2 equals 249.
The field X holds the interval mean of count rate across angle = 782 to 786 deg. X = 244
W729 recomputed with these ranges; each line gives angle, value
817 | 238.6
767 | 230.7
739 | 252.7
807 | 237.5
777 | 225.5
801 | 250.7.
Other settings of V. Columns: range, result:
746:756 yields 245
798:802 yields 251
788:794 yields 251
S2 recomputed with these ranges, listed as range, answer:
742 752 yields 247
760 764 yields 232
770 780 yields 228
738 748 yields 247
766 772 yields 231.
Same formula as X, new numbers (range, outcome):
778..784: 238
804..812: 242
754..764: 234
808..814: 244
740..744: 246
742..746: 245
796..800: 254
